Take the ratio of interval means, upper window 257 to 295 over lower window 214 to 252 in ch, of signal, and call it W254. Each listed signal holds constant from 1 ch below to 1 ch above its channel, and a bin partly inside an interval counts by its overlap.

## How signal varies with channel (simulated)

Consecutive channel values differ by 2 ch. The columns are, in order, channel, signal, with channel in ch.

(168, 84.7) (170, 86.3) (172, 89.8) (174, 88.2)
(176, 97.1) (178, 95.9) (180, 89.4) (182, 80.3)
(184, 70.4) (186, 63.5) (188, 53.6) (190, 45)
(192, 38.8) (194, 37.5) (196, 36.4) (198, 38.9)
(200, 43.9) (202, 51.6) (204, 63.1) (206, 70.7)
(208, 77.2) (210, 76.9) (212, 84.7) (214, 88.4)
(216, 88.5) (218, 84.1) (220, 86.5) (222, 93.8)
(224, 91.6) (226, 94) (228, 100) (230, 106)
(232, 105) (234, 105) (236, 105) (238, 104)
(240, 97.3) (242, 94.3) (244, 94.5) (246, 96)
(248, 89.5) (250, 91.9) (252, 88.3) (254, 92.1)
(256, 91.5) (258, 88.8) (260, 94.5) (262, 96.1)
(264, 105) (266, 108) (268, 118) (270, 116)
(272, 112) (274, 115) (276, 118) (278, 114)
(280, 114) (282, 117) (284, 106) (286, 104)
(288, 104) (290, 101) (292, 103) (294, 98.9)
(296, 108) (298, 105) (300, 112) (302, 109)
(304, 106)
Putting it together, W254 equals 1.12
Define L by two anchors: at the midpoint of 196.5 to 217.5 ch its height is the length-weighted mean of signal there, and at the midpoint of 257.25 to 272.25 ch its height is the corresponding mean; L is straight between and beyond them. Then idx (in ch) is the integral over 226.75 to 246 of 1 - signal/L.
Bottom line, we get -3.2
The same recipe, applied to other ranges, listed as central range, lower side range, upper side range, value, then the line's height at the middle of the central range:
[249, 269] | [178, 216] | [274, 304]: -0.78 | 93.6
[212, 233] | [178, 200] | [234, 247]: -2.27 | 84.2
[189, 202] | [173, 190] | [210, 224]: 6.46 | 81.5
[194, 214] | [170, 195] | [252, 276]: 4.93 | 79.8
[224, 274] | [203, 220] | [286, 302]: -4.88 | 91.1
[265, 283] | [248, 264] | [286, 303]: -2.98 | 98.4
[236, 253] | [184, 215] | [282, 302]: -2.93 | 81.3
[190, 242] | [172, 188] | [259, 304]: 7.80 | 91.3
